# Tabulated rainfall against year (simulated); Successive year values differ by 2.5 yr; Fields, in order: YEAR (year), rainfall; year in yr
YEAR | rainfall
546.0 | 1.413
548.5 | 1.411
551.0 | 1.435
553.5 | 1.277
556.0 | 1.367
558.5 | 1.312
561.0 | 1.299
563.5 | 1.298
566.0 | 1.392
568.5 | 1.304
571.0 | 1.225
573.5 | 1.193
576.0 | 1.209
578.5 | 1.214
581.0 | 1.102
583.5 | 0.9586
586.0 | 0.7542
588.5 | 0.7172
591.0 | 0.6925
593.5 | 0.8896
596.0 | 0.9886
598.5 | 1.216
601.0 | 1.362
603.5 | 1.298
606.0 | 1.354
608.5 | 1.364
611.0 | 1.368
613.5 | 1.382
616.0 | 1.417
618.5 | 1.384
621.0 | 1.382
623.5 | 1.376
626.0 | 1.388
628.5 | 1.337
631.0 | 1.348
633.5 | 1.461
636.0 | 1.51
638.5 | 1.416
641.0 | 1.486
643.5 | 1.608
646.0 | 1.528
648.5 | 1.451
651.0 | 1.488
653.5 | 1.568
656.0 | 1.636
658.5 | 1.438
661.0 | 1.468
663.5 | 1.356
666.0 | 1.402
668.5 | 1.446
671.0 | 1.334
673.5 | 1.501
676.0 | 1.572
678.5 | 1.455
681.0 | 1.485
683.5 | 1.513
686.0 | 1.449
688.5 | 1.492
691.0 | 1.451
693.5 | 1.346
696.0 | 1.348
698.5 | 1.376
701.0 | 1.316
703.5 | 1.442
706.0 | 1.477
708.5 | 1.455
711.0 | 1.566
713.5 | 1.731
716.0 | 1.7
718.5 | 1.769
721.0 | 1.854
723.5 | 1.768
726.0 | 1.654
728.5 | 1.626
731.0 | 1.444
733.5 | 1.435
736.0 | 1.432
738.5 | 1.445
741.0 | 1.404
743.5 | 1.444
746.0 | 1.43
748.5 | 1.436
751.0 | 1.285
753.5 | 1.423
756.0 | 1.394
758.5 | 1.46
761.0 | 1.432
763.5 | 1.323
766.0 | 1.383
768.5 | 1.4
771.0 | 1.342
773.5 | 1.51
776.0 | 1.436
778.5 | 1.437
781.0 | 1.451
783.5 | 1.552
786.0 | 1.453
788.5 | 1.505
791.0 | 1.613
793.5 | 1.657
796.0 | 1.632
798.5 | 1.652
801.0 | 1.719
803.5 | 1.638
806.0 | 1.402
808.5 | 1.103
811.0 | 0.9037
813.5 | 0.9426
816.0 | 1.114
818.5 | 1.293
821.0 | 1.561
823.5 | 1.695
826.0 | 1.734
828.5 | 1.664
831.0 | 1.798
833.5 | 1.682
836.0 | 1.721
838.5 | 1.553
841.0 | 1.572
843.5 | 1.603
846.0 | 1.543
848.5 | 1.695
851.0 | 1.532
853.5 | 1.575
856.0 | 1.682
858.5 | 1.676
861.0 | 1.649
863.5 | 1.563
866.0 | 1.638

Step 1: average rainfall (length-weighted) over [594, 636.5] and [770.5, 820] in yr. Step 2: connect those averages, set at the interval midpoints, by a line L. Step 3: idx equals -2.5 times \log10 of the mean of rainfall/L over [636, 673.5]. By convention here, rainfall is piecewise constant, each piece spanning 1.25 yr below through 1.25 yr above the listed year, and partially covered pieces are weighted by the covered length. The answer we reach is -0.09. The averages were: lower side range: 1.34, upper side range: 1.42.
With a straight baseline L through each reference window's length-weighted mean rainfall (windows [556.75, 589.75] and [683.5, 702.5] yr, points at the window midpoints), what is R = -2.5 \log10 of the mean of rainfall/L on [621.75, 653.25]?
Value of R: -0.13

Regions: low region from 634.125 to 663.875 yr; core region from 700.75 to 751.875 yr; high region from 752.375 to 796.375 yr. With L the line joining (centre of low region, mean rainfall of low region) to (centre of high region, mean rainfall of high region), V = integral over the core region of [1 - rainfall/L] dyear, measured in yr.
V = -2.0 yr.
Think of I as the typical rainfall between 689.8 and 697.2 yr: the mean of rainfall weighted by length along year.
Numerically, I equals 1.38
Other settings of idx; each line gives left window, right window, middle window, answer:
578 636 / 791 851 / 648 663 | -0.17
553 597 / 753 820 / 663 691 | -0.16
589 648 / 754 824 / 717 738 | -0.17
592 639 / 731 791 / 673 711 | -0.05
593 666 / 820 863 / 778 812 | 0.07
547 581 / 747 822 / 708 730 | -0.22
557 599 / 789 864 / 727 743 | -0.07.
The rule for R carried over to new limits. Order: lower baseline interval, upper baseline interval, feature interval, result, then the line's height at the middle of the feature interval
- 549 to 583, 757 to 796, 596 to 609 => 0.02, 1.31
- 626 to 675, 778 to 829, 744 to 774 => 0.05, 1.46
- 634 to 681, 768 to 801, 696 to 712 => 0.05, 1.5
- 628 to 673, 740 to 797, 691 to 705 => 0.06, 1.46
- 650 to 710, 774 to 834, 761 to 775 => 0.06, 1.47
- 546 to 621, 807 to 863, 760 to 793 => -0.01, 1.45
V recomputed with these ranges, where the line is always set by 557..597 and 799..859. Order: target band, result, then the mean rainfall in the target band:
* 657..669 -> -1.8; 1.42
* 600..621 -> -3.9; 1.37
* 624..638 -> -2.6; 1.41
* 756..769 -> 0.1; 1.4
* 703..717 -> -2.6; 1.57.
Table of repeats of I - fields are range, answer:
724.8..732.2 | 1.58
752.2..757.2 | 1.41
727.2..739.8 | 1.48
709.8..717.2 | 1.67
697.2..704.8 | 1.38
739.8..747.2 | 1.43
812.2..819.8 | 1.12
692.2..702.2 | 1.35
